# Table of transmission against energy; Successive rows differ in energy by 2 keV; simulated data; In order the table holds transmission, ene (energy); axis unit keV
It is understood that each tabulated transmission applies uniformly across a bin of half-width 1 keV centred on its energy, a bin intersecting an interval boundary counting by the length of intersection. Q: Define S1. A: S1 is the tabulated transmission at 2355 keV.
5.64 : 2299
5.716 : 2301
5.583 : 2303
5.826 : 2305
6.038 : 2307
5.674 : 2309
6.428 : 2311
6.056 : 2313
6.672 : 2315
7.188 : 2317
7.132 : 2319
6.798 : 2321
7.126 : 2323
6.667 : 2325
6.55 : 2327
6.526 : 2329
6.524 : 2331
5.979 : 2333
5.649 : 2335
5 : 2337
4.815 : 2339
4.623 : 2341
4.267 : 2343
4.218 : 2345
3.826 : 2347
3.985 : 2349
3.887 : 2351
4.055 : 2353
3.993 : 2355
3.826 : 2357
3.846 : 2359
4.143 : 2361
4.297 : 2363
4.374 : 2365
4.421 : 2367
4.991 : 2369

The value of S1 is 3.993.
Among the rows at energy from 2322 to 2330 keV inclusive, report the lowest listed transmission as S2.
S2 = 6.526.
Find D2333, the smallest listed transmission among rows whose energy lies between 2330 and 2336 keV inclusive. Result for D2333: 5.649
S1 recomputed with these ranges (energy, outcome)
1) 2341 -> 4.623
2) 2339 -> 4.815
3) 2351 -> 3.887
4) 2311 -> 6.428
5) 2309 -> 5.674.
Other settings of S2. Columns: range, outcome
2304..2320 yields 5.674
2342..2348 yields 3.826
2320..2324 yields 6.798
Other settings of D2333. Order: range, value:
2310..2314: 6.056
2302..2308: 5.583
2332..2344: 4.267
